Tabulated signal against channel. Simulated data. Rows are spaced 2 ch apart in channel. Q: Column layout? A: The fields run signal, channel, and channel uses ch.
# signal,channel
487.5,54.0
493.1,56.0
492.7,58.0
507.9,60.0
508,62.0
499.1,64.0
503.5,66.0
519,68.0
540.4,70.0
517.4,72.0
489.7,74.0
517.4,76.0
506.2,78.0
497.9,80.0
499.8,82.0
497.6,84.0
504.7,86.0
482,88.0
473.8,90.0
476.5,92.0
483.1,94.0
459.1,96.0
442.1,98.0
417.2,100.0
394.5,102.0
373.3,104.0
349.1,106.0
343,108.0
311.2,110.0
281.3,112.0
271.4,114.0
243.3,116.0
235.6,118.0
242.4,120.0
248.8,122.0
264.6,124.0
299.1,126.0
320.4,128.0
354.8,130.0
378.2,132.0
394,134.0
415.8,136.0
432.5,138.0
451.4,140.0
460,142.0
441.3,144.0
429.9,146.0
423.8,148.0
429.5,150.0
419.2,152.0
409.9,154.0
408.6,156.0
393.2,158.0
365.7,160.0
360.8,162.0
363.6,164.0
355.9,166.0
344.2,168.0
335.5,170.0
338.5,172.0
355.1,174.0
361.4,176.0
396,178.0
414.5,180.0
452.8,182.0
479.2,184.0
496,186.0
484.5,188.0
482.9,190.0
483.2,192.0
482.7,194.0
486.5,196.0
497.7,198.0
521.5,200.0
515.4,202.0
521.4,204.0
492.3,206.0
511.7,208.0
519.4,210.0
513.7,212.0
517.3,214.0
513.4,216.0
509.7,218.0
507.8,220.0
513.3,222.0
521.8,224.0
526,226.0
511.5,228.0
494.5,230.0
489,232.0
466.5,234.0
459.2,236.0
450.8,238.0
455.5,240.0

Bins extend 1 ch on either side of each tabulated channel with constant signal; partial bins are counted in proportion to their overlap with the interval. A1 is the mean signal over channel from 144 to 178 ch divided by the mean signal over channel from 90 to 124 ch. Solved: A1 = 1.1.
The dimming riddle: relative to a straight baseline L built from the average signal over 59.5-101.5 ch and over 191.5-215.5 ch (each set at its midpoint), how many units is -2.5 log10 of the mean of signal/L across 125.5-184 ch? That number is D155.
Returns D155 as 0.26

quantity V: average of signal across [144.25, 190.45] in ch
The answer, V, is 404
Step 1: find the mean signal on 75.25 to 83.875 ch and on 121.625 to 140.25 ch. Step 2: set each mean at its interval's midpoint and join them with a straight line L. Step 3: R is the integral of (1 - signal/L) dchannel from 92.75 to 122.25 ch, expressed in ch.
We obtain 5.8 ch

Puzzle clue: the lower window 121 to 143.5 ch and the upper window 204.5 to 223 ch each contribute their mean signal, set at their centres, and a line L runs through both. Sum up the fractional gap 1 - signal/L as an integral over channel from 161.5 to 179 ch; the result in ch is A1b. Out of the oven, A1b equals 3.1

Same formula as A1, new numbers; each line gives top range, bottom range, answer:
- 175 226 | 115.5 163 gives 1.32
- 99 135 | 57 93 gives 0.63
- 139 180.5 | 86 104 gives 0.87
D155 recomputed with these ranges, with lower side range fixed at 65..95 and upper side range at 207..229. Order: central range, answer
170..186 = 0.26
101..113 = 0.42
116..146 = 0.40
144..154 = 0.19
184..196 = 0.06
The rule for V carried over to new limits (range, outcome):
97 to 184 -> 367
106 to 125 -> 275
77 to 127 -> 384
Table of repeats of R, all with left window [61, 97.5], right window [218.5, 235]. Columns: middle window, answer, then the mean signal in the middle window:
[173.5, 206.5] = 2.3 ch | 467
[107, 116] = 3.7 ch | 295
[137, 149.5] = 1.5 ch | 439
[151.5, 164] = 2.8 ch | 390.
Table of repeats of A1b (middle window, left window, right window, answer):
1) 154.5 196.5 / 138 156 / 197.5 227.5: 5.20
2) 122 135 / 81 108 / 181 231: 3.79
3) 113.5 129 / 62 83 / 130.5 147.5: 6.27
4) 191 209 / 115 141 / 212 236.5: -1.63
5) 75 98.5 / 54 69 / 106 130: -4.86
